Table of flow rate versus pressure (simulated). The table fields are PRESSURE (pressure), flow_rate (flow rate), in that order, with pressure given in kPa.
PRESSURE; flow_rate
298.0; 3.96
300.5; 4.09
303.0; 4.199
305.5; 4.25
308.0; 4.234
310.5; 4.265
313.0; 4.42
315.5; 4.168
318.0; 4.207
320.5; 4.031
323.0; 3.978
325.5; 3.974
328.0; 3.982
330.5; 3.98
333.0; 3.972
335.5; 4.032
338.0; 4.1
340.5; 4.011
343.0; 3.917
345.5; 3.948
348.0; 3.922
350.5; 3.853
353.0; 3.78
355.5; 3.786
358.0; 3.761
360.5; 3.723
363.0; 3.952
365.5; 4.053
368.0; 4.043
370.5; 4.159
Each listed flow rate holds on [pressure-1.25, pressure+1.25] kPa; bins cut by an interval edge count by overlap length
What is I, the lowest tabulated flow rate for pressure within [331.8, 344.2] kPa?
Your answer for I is 3.917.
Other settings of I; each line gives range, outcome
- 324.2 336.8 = 3.972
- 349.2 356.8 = 3.78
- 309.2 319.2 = 4.168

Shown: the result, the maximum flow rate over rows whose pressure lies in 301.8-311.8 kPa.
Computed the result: 4.265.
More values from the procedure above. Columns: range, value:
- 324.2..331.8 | 3.982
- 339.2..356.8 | 4.011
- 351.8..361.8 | 3.786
